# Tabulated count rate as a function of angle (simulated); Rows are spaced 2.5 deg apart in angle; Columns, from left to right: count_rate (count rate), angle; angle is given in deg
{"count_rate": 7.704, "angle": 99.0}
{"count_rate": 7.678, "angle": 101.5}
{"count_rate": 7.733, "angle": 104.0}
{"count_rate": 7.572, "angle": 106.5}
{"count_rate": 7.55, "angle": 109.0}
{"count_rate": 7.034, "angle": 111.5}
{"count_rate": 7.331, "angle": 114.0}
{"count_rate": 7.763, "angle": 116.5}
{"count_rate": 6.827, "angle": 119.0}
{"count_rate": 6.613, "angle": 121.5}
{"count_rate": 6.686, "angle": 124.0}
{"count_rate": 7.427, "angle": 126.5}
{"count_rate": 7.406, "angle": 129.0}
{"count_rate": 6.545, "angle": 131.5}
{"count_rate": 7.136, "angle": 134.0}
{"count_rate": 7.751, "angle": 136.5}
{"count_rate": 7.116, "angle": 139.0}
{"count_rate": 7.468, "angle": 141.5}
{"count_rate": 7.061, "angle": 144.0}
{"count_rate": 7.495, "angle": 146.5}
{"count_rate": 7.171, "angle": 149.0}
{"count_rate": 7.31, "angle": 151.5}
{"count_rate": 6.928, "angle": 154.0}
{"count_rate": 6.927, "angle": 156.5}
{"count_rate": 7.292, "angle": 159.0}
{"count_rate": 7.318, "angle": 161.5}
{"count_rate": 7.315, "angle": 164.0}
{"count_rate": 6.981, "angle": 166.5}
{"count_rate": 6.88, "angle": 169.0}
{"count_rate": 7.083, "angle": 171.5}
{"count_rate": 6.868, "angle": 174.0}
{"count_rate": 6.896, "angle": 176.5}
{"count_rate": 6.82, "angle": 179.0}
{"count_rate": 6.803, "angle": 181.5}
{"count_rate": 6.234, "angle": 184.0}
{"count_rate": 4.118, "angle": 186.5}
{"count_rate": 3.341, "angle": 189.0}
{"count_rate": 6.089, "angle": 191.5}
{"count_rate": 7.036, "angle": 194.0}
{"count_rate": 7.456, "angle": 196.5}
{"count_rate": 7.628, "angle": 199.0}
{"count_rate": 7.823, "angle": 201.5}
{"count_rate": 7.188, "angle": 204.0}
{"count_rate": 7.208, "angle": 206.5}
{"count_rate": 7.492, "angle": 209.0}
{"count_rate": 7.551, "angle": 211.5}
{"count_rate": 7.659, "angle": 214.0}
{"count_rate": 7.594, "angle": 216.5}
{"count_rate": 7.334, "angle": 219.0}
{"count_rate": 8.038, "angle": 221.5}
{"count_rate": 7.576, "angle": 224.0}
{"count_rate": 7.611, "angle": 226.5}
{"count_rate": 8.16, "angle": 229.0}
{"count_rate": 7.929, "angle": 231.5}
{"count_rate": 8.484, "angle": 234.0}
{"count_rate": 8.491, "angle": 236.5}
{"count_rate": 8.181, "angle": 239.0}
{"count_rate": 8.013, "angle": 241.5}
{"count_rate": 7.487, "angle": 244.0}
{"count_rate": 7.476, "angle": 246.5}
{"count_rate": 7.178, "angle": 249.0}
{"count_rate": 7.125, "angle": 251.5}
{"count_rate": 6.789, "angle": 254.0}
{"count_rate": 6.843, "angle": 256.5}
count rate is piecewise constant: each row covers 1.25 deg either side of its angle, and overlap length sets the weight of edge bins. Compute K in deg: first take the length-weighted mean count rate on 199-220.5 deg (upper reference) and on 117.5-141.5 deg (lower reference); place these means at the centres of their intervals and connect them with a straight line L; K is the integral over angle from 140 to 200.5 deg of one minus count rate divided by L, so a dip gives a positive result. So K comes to 4.2 deg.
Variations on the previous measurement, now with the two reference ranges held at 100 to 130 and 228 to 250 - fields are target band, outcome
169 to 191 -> 4.50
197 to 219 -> 0.78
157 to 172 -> 0.83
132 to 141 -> 0.16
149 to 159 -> 0.54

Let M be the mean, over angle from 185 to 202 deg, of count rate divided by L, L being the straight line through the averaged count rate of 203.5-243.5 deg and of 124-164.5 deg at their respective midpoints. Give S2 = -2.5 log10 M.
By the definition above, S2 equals 0.23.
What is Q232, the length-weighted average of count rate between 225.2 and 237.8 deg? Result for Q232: 8.13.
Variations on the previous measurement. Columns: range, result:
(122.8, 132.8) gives 7.02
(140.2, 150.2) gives 7.3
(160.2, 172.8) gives 7.12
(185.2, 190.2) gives 3.76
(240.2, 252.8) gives 7.46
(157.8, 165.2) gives 7.31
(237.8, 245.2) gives 7.89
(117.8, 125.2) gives 6.71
